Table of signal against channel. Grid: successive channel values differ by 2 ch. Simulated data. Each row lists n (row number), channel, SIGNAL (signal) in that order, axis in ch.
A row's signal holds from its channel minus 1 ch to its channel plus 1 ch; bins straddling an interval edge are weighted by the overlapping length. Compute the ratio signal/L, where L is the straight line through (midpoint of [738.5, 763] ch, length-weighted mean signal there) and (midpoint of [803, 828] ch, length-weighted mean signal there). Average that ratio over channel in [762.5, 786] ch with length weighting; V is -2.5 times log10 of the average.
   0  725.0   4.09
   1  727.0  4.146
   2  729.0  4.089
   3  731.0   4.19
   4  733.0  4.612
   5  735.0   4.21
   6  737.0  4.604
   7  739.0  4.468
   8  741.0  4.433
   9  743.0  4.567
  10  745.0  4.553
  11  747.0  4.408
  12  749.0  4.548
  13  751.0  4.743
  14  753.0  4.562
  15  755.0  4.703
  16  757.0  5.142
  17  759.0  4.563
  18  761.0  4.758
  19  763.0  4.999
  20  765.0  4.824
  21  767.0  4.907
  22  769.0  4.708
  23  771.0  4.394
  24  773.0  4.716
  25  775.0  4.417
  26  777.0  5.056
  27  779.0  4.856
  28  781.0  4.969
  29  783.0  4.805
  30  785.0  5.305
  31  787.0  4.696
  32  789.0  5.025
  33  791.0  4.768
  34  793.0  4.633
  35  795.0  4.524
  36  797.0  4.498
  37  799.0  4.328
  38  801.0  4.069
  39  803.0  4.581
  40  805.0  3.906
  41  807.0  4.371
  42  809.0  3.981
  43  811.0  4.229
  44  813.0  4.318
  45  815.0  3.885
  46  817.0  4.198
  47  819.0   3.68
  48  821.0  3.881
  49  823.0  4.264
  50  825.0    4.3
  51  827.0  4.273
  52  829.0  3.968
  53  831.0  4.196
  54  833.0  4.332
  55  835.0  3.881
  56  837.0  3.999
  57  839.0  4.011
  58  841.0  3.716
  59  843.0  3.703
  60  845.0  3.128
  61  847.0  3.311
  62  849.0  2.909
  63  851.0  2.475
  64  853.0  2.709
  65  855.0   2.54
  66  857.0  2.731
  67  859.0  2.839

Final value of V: -0.09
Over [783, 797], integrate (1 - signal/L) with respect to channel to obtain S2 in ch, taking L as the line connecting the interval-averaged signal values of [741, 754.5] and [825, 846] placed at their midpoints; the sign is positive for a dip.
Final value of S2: -1.8 ch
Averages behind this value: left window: 4.56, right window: 3.94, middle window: 4.8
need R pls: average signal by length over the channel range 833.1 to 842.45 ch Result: 3.93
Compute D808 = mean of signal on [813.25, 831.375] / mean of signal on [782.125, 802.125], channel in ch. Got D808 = 0.9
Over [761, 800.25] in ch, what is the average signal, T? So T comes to 4.75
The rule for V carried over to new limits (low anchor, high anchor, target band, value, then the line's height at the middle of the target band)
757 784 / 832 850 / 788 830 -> -0.03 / 4.17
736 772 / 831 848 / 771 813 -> -0.07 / 4.27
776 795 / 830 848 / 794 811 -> 0.06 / 4.54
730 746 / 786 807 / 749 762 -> -0.06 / 4.47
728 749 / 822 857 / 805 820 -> -0.07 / 3.82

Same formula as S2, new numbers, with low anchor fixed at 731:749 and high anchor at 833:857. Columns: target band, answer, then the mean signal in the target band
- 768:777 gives -1.1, 4.61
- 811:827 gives -2.2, 4.1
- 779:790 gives -2.7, 4.95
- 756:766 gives -1.5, 4.86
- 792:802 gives -1.5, 4.41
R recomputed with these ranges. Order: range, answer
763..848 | 4.33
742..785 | 4.74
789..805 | 4.48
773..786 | 4.89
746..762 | 4.68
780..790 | 4.96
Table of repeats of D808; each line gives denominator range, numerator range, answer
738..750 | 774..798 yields 1.07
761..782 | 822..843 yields 0.85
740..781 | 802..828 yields 0.88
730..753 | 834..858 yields 0.73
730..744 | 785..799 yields 1.06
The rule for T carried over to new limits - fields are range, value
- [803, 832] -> 4.12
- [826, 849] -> 3.82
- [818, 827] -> 4.06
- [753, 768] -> 4.82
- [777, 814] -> 4.56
